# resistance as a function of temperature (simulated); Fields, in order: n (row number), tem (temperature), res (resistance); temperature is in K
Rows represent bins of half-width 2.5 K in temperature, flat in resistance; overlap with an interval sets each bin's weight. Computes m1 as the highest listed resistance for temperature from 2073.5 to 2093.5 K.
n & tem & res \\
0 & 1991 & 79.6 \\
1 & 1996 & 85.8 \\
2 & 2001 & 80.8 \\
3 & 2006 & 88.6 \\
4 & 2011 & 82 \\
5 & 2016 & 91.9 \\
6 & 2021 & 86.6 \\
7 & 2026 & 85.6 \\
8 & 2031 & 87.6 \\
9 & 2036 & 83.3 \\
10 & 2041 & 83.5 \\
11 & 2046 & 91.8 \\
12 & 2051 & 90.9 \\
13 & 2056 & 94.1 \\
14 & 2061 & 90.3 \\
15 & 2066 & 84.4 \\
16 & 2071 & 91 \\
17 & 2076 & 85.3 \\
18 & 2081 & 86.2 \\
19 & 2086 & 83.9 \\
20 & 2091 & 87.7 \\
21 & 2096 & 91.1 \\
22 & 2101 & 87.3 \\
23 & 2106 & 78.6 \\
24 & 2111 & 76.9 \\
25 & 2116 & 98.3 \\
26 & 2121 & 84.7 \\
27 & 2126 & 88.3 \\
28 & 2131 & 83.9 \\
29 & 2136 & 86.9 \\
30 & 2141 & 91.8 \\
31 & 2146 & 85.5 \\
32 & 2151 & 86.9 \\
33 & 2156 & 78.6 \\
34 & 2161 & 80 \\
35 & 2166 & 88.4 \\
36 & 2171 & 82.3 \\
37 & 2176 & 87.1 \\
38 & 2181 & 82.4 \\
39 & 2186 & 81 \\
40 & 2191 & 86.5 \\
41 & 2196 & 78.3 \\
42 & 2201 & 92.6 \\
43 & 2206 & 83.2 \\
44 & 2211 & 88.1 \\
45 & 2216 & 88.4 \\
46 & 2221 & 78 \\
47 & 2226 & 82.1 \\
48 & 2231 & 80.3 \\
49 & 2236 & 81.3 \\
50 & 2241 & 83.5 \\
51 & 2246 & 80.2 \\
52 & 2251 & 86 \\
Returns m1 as 87.7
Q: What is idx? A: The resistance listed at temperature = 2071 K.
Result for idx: 91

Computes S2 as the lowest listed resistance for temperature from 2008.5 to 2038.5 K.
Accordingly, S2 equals 82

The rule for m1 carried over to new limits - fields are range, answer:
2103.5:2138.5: 98.3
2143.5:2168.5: 88.4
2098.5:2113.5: 87.3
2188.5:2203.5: 92.6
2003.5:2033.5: 91.9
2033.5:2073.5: 94.1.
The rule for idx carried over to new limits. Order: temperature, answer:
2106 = 78.6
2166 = 88.4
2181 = 82.4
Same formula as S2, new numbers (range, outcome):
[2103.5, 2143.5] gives 76.9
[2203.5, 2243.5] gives 78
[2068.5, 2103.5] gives 83.9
